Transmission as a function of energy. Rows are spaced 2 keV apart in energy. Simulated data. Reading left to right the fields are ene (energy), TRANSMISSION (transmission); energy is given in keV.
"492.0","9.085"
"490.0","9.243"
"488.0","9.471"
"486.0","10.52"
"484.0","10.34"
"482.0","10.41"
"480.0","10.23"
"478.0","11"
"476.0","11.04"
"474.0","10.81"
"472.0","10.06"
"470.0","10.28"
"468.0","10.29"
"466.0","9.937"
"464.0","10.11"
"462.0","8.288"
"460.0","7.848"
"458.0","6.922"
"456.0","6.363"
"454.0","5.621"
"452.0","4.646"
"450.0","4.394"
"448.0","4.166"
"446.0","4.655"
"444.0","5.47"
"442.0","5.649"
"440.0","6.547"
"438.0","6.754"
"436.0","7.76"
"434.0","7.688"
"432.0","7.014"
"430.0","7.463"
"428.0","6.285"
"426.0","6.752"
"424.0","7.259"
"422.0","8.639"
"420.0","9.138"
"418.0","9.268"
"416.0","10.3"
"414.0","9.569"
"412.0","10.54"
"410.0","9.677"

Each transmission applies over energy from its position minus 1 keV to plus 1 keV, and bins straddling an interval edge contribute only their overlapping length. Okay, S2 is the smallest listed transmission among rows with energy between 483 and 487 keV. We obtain 10.34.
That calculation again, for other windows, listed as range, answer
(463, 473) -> 9.937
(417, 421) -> 9.138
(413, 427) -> 6.752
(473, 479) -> 10.81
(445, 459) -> 4.166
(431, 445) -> 5.47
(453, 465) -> 5.621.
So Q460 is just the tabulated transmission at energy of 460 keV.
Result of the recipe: 7.848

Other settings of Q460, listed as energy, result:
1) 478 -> 11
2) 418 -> 9.268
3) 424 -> 7.259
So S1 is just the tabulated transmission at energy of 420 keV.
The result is 9.138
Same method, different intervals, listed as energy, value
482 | 10.41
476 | 11.04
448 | 4.166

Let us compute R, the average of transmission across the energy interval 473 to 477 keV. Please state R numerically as 10.9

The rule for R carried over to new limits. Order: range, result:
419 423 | 8.89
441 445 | 5.56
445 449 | 4.41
